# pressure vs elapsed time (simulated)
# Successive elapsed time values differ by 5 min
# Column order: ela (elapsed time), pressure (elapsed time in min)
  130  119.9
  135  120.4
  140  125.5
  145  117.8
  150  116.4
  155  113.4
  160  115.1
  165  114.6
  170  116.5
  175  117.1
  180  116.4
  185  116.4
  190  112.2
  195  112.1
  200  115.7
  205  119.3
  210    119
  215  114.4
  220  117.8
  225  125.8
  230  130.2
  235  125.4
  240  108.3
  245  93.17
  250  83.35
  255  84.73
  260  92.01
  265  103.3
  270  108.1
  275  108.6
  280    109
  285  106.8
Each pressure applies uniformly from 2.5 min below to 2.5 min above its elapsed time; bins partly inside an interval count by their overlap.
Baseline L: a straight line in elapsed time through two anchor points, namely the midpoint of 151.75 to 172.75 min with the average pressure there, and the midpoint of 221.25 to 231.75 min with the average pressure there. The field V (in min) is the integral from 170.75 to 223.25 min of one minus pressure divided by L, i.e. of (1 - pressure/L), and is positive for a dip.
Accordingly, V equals 2.18 min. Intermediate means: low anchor 115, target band 116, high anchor 127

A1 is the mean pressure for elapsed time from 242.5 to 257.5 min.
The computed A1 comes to 87.1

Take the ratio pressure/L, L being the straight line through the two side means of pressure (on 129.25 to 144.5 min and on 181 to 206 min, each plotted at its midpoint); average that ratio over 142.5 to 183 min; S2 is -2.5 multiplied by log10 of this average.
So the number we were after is 0.02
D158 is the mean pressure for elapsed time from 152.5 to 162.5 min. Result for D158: 114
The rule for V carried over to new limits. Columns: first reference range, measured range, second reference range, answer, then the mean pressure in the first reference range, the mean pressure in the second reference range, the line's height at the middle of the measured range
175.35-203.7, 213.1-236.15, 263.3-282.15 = -2.28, 115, 107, 112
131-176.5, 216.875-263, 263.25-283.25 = 1.48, 118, 107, 110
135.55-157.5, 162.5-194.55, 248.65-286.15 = -0.52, 118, 99.7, 114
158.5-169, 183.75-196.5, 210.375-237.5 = 0.53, 115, 122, 118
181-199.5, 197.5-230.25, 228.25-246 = -1.40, 114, 115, 115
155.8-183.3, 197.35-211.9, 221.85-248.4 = -0.29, 116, 115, 116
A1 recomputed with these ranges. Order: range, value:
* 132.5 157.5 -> 119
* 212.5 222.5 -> 116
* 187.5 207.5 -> 115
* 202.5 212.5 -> 119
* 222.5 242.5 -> 122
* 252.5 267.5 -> 93.3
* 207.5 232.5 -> 121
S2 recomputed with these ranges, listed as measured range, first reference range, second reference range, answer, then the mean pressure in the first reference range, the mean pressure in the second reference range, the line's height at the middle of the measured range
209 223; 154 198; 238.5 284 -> -0.09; 115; 99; 107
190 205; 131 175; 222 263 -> -0.03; 118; 105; 112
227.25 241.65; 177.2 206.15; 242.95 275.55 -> -0.19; 115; 95.5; 103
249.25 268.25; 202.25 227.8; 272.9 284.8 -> 0.21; 119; 108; 112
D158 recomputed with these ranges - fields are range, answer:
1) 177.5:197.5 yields 114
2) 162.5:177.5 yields 116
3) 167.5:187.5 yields 117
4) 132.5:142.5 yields 123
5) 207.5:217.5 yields 117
